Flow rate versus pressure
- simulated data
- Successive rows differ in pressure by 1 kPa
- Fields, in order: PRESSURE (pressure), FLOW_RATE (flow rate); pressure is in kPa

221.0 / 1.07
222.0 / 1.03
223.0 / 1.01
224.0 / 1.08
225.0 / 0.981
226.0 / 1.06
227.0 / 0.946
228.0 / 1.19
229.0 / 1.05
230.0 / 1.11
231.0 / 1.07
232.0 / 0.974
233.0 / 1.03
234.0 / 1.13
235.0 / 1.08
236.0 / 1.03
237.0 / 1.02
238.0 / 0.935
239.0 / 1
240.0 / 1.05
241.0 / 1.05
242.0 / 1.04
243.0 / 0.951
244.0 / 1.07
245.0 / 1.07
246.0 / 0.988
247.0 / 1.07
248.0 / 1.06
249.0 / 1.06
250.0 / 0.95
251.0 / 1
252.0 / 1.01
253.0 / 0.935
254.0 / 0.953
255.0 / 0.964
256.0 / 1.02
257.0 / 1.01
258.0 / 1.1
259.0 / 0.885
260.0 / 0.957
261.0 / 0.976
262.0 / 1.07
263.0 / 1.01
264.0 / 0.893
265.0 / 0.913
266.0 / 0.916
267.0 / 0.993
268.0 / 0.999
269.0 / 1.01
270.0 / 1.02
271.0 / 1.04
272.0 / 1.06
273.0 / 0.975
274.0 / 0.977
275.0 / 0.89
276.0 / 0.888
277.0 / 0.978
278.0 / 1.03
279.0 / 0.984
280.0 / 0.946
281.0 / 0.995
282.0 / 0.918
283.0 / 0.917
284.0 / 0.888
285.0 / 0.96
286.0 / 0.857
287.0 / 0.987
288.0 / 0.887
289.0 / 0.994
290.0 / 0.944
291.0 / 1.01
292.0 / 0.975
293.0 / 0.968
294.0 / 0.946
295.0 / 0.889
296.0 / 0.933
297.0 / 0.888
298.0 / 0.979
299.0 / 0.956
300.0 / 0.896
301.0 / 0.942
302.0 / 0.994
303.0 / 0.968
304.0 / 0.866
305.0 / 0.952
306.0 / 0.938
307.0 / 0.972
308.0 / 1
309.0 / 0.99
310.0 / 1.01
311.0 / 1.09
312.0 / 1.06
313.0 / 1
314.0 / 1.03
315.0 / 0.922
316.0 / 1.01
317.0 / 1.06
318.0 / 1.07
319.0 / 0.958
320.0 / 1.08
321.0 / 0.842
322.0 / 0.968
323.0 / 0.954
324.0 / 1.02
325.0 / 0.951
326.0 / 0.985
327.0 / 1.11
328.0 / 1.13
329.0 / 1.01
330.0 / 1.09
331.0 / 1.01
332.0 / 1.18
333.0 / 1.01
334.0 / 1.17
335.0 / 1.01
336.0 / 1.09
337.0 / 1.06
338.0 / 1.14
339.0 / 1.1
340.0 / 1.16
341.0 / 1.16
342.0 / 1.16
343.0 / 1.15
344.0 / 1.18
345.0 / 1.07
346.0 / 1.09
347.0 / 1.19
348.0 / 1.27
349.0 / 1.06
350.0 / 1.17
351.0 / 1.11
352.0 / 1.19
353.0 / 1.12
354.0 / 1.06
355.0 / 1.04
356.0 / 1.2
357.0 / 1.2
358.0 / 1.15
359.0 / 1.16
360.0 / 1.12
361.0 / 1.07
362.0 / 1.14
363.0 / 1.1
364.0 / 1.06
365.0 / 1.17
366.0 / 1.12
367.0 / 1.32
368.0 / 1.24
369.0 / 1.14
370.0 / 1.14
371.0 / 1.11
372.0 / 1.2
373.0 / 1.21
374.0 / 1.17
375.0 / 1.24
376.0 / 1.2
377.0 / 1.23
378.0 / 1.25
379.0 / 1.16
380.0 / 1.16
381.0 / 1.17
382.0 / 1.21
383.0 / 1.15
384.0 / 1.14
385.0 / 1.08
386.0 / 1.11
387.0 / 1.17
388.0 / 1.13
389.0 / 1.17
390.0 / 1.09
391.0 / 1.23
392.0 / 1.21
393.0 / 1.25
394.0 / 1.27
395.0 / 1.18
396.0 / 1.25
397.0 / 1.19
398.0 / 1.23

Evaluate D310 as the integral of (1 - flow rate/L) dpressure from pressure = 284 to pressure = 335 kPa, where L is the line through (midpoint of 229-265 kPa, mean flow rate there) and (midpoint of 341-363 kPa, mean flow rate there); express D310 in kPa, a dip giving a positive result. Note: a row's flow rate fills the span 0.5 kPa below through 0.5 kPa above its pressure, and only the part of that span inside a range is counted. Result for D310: 4.7 kPa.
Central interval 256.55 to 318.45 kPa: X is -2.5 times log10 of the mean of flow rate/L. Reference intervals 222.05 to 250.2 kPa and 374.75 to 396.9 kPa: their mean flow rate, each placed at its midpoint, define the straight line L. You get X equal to 0.12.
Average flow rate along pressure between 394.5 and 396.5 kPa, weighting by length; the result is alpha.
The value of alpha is 1.21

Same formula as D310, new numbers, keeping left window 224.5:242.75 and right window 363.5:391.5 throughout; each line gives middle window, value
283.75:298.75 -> 2.1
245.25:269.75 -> 1.6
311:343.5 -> 2.1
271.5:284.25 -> 1.4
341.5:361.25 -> 0.1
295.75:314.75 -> 2.3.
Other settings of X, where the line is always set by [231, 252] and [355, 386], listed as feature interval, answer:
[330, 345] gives 0.02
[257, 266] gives 0.08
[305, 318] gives 0.10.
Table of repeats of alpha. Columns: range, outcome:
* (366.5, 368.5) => 1.28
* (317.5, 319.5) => 1.01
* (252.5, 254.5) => 0.944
